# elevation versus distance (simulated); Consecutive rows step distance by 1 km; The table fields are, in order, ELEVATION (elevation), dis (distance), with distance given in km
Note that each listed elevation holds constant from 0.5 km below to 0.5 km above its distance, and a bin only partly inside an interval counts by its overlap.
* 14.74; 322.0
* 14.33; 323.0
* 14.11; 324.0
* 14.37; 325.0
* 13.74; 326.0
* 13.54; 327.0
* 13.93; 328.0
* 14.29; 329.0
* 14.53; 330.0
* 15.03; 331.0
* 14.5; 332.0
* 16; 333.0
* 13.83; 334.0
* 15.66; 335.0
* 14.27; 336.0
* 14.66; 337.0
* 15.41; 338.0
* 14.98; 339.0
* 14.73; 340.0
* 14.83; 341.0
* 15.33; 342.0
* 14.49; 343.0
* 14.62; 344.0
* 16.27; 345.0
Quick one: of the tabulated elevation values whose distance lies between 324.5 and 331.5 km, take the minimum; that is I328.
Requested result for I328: 13.54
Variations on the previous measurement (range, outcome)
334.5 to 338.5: 14.27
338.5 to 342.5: 14.73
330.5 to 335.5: 13.83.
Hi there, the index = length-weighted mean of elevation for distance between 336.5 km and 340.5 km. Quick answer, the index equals 14.9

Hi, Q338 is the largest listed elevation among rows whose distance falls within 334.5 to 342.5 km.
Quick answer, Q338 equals 15.66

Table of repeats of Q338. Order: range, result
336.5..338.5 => 15.41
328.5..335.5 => 16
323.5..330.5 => 14.53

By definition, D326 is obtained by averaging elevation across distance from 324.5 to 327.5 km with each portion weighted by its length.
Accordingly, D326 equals 13.9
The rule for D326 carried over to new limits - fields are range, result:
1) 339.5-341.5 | 14.8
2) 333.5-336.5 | 14.6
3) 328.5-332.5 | 14.6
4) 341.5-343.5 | 14.9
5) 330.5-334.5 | 14.8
